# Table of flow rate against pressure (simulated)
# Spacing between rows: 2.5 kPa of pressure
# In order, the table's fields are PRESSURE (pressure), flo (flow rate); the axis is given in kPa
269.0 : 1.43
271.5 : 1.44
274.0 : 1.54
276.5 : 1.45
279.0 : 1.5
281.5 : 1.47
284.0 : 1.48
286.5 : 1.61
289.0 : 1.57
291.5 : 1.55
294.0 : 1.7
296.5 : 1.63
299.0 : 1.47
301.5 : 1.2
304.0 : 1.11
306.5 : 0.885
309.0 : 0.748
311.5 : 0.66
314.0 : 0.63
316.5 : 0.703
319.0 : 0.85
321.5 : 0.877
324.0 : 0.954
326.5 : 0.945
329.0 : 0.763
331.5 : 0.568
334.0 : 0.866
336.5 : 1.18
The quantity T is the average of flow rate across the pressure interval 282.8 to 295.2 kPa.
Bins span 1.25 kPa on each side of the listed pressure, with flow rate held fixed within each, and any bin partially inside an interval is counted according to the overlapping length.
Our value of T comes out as 1.58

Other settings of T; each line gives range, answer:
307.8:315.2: 0.679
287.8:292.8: 1.56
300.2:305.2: 1.16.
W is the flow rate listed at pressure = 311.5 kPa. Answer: 0.66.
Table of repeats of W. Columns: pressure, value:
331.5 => 0.568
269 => 1.43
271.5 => 1.44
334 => 0.866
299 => 1.47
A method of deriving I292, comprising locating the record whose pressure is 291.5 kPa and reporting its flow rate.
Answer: 1.55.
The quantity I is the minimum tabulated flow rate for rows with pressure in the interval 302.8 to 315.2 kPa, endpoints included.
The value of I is 0.63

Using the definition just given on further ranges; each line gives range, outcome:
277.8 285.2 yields 1.47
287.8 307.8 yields 0.885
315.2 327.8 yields 0.703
